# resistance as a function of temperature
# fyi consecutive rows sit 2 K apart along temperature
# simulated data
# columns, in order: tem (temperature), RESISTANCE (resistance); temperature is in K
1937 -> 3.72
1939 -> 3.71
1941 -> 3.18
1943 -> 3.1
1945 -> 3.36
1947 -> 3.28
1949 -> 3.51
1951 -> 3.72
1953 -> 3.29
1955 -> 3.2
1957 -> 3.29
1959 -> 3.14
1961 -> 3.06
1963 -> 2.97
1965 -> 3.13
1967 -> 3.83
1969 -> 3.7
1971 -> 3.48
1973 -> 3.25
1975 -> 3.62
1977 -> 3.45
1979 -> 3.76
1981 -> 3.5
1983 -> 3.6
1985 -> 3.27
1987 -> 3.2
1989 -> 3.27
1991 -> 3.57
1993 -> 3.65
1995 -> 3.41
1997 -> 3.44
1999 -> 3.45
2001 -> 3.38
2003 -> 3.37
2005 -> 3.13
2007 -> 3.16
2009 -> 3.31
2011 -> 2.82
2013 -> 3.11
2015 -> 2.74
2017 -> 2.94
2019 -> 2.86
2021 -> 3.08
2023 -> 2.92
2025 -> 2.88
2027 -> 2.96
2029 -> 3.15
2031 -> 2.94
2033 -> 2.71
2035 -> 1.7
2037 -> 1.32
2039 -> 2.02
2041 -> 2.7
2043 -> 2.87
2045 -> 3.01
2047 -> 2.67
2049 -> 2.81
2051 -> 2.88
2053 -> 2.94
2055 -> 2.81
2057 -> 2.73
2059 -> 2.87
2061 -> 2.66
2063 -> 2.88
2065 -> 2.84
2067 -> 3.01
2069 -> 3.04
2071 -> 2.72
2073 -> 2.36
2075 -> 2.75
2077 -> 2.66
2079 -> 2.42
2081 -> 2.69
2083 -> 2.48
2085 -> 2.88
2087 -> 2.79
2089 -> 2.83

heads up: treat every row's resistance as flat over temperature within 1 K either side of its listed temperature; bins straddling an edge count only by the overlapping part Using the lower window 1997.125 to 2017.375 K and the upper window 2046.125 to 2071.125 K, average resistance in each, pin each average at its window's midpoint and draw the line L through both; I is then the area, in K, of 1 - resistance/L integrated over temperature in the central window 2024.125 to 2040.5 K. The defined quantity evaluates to 3.0 K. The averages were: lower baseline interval 3.16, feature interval 2.46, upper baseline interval 2.84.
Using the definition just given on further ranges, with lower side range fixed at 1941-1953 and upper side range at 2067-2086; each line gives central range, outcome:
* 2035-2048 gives 2.2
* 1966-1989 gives -2.1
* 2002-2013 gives -0.4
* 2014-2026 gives 0.3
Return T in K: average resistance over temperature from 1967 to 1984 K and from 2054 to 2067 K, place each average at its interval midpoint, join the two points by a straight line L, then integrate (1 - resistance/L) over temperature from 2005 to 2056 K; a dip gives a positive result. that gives 5.0 K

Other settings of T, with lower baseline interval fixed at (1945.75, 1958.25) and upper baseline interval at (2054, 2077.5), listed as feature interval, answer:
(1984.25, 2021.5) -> -1.3 K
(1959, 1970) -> 0.0 K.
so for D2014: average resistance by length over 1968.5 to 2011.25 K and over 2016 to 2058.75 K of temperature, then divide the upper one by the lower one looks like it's 0.80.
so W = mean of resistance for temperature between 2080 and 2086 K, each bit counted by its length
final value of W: 2.68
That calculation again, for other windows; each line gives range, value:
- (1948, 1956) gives 3.43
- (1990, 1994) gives 3.61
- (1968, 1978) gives 3.5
